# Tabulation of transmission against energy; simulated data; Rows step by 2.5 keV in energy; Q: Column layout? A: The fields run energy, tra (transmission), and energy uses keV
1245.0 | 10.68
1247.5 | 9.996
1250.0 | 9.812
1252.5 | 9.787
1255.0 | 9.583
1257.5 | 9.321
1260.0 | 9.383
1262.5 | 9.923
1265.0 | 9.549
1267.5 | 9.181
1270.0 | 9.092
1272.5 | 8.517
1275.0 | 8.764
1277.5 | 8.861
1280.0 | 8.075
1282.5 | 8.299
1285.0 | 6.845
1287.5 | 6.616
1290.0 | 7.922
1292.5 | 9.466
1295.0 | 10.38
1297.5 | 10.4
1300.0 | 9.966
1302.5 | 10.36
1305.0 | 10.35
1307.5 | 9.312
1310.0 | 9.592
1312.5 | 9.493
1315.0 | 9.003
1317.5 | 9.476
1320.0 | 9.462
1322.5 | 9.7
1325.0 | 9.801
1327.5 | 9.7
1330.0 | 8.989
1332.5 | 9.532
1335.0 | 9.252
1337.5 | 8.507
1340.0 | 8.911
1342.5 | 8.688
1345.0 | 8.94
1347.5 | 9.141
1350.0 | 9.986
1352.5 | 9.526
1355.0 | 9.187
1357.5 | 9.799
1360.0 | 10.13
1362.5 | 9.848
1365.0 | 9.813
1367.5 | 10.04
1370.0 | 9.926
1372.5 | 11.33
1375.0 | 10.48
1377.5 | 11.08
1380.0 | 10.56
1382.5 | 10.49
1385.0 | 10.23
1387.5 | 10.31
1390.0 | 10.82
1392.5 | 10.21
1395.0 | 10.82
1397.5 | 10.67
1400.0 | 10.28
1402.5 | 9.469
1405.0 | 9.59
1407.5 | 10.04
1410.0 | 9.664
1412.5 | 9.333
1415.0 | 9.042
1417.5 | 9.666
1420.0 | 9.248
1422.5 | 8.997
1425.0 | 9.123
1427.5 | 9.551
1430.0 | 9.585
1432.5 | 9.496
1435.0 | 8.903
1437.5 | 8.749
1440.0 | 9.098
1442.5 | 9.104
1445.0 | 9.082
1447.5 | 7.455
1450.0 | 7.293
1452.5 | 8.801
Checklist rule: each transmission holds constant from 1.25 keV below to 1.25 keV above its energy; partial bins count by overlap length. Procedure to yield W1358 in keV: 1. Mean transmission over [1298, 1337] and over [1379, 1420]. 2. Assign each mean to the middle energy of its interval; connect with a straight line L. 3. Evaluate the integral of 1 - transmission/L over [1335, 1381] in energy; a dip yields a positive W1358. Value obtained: 0.3 keV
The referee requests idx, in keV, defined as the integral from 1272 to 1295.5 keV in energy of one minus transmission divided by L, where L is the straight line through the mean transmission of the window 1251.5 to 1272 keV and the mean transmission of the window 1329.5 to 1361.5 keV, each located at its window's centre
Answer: 2.7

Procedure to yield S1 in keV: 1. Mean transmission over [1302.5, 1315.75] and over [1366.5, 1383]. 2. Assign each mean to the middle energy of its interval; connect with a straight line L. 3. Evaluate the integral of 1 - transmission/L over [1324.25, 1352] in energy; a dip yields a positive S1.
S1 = 2.3 keV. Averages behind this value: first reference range 9.65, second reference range 10.6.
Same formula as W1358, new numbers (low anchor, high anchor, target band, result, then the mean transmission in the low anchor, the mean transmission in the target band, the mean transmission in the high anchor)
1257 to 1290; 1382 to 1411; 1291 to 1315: -2.31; 8.61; 9.86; 10.2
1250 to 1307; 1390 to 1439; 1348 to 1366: -0.59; 9.14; 9.73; 9.63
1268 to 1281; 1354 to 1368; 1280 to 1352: 0.22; 8.7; 9.2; 9.8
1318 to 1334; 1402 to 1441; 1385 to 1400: -1.78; 9.52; 10.5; 9.35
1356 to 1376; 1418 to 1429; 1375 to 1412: -2.11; 10.2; 10.3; 9.27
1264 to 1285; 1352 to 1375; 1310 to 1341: 0.30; 8.67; 9.33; 10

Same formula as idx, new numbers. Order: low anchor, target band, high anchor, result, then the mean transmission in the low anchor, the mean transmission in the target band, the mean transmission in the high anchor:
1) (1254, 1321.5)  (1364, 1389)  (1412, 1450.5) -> -3.8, 9.16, 10.4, 9.01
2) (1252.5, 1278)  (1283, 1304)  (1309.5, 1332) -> 0.9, 9.26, 8.99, 9.47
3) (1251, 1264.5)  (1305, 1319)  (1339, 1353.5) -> -0.2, 9.6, 9.46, 9.2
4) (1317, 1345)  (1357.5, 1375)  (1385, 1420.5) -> -1.0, 9.25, 10.2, 9.96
